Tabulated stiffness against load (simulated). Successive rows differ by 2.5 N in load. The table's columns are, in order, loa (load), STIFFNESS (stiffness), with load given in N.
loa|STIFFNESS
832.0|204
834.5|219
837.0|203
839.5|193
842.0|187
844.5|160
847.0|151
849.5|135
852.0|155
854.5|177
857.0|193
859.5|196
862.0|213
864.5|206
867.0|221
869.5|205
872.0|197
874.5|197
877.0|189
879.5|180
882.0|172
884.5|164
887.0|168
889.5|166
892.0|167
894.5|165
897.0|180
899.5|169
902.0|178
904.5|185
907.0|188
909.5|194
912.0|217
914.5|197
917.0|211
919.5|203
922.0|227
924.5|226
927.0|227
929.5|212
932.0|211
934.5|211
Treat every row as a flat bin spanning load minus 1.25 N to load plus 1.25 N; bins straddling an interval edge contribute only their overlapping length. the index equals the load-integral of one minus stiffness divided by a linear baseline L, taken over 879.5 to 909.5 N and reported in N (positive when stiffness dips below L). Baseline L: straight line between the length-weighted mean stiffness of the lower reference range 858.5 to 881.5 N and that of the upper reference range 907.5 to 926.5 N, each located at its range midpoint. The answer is 4.6 N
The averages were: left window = 200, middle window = 174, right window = 210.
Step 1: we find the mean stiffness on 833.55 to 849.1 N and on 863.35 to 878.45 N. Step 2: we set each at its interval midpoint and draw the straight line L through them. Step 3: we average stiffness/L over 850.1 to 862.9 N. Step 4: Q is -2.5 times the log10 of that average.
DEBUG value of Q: 0.05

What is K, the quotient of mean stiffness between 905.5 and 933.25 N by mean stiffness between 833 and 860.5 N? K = 1.17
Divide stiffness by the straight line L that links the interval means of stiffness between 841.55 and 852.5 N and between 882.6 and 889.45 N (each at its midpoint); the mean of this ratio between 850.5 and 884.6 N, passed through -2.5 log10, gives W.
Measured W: -0.18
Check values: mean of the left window 156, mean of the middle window 191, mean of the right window 167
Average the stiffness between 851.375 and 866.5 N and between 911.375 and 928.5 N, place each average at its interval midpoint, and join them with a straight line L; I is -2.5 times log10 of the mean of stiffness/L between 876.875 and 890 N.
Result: 0.17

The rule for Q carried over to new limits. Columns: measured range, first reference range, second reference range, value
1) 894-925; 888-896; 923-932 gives -0.01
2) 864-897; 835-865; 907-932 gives 0.06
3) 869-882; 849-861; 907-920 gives -0.04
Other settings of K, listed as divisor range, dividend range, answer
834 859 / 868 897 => 1.02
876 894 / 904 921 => 1.17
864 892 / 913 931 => 1.15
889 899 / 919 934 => 1.28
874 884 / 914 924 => 1.16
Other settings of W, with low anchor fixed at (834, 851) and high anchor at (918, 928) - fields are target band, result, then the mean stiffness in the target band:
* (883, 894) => 0.208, 166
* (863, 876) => -0.078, 205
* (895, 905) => 0.177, 176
